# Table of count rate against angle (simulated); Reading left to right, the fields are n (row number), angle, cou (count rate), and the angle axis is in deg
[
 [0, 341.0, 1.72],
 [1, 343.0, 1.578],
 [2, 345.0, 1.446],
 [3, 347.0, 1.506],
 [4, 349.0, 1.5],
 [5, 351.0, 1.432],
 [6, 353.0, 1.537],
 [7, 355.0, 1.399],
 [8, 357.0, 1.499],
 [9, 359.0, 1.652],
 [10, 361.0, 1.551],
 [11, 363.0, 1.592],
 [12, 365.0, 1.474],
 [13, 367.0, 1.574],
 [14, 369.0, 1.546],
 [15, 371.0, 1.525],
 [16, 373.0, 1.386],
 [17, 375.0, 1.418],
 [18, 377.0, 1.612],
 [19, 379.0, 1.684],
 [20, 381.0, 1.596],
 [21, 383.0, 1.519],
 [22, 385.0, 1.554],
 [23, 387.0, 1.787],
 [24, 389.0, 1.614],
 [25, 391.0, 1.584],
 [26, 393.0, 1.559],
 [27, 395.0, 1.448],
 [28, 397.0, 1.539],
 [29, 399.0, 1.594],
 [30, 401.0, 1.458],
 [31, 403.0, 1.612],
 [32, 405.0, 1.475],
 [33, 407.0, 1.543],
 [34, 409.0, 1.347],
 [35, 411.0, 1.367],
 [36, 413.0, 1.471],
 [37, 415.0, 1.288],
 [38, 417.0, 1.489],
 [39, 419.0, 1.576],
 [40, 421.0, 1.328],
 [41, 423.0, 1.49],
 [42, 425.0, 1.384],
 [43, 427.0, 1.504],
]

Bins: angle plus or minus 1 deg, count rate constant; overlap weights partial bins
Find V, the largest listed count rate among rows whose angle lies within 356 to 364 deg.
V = 1.652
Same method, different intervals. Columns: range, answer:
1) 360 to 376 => 1.592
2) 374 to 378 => 1.612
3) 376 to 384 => 1.684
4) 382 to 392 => 1.787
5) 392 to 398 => 1.559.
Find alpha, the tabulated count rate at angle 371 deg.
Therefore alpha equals 1.525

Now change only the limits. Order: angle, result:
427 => 1.504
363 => 1.592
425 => 1.384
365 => 1.474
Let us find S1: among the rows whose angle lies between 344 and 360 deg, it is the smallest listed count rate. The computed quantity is 1.399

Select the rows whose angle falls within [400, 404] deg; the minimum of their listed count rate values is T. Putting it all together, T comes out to 1.458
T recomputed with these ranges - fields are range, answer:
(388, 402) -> 1.448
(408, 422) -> 1.288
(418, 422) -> 1.328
